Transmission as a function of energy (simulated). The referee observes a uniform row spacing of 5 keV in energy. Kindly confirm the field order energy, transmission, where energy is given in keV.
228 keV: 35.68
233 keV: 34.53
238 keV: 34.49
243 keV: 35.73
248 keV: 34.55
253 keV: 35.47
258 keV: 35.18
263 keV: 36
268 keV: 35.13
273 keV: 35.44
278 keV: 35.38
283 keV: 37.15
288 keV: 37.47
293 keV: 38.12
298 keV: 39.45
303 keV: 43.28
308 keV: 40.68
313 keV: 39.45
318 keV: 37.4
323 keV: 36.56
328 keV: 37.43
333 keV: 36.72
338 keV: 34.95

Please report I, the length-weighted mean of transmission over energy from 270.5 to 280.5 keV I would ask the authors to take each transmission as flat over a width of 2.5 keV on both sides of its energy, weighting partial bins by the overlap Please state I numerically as 35.4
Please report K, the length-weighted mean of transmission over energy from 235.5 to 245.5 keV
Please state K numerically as 35.1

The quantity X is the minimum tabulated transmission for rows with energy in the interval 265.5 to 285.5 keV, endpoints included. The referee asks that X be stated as 35.13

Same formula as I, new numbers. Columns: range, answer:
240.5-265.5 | 35.4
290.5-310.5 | 40.4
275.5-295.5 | 37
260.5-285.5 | 35.8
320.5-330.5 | 37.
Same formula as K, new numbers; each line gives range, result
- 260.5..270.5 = 35.6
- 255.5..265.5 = 35.6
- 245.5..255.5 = 35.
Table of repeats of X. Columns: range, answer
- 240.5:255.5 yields 34.55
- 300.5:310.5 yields 40.68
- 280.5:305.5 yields 37.15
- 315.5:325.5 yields 36.56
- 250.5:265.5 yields 35.18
